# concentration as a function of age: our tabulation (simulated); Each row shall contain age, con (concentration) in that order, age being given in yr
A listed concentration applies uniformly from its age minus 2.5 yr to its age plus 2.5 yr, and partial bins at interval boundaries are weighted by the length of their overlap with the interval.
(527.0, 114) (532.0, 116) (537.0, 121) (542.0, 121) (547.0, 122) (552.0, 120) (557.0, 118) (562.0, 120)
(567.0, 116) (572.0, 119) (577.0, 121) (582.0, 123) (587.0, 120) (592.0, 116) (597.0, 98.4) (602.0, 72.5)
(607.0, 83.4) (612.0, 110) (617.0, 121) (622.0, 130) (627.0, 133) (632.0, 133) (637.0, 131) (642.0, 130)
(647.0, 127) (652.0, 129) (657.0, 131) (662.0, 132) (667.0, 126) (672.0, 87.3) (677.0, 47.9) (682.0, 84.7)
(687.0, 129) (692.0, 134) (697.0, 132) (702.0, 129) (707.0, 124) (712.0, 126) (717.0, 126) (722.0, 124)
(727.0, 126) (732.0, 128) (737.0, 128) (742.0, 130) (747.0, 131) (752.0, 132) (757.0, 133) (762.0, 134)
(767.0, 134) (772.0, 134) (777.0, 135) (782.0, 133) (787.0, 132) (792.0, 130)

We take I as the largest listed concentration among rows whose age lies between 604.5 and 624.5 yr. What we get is 130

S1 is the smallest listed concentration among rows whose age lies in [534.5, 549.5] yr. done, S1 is 121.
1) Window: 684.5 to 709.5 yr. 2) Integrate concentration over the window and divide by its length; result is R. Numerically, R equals 130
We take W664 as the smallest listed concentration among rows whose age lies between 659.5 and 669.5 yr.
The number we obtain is 126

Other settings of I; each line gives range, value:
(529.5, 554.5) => 122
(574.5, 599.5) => 123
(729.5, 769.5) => 134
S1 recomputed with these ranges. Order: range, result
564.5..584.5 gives 116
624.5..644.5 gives 130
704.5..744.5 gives 124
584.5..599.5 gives 98.4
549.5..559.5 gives 118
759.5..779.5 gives 134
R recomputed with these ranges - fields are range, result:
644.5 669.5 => 129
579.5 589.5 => 122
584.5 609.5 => 98.1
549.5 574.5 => 119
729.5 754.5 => 130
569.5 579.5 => 120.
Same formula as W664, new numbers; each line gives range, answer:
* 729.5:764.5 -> 128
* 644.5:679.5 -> 47.9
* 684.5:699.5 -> 129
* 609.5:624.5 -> 110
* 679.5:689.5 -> 84.7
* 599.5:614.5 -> 72.5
